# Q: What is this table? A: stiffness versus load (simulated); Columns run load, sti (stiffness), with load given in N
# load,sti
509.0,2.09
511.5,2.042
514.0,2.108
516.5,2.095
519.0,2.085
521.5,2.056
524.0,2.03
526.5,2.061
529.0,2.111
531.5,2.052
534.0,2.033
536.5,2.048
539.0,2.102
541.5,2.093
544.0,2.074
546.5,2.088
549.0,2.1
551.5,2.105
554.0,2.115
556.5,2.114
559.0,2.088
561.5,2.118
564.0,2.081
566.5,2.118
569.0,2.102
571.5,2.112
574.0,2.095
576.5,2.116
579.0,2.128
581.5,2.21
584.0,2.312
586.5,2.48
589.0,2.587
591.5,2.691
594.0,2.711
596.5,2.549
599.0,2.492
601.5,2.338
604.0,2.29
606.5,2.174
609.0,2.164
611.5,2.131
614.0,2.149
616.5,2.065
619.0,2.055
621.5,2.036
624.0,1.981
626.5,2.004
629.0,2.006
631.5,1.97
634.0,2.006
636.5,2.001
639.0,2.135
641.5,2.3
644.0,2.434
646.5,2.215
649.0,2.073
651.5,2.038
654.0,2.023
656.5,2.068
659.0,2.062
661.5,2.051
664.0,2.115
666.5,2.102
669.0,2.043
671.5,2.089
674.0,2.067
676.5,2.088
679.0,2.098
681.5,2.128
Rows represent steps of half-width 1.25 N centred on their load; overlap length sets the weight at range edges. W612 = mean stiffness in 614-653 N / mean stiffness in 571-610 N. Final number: 0.9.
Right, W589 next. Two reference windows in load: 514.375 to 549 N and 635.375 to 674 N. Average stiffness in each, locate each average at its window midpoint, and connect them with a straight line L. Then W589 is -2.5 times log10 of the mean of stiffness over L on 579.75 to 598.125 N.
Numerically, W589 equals -0.19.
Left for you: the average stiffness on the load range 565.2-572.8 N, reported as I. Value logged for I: 2.11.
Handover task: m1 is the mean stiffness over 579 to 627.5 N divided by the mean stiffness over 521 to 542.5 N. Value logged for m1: 1.11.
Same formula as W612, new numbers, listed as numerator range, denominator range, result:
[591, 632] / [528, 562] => 1.06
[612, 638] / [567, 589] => 0.92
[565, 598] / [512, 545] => 1.12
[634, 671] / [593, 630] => 0.96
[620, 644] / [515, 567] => 0.99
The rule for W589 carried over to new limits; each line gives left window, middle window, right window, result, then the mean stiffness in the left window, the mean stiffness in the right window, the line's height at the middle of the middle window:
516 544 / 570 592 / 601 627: -0.09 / 2.07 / 2.12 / 2.1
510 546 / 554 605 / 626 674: -0.10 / 2.07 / 2.09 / 2.08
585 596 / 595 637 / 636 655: 0.12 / 2.61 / 2.16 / 2.4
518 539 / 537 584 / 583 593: 0.10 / 2.06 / 2.53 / 2.31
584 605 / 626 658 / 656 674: 0.06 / 2.51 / 2.08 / 2.22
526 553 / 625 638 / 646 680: 0.04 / 2.08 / 2.08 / 2.08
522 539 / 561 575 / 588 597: 0.15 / 2.06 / 2.64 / 2.41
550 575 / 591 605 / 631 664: -0.19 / 2.1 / 2.11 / 2.11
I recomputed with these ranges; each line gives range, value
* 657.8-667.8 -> 2.08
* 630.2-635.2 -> 1.99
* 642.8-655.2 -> 2.16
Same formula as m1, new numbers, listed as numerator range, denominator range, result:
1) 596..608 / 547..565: 1.12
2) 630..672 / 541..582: 1.00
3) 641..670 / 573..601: 0.89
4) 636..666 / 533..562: 1.02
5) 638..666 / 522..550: 1.03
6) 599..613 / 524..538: 1.09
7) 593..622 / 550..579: 1.08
